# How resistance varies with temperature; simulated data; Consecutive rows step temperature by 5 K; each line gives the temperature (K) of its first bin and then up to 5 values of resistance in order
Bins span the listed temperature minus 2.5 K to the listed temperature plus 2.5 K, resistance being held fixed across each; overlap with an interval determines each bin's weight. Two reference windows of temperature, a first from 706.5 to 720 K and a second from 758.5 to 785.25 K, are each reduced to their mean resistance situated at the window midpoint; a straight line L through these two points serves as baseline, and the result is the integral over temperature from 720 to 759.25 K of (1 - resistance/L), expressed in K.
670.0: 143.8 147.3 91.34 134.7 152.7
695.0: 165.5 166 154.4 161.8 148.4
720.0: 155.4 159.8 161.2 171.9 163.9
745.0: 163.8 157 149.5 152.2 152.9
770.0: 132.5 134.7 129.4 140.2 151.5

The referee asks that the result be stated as -3.2 K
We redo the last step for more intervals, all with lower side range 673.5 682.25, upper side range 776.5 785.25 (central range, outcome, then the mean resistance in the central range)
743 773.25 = -4.9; 151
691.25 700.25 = -3.3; 164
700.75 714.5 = -4.1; 158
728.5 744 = -4.9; 166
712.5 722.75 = -2.4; 152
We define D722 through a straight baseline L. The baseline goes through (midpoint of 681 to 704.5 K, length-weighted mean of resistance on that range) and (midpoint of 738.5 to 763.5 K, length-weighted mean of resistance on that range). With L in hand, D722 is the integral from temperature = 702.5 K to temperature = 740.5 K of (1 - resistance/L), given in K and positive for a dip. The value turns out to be -1.39 K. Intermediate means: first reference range 151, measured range 159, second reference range 157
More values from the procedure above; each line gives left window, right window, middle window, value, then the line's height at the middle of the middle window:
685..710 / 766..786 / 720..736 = -1.5 K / 149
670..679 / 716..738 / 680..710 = -0.7 K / 146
